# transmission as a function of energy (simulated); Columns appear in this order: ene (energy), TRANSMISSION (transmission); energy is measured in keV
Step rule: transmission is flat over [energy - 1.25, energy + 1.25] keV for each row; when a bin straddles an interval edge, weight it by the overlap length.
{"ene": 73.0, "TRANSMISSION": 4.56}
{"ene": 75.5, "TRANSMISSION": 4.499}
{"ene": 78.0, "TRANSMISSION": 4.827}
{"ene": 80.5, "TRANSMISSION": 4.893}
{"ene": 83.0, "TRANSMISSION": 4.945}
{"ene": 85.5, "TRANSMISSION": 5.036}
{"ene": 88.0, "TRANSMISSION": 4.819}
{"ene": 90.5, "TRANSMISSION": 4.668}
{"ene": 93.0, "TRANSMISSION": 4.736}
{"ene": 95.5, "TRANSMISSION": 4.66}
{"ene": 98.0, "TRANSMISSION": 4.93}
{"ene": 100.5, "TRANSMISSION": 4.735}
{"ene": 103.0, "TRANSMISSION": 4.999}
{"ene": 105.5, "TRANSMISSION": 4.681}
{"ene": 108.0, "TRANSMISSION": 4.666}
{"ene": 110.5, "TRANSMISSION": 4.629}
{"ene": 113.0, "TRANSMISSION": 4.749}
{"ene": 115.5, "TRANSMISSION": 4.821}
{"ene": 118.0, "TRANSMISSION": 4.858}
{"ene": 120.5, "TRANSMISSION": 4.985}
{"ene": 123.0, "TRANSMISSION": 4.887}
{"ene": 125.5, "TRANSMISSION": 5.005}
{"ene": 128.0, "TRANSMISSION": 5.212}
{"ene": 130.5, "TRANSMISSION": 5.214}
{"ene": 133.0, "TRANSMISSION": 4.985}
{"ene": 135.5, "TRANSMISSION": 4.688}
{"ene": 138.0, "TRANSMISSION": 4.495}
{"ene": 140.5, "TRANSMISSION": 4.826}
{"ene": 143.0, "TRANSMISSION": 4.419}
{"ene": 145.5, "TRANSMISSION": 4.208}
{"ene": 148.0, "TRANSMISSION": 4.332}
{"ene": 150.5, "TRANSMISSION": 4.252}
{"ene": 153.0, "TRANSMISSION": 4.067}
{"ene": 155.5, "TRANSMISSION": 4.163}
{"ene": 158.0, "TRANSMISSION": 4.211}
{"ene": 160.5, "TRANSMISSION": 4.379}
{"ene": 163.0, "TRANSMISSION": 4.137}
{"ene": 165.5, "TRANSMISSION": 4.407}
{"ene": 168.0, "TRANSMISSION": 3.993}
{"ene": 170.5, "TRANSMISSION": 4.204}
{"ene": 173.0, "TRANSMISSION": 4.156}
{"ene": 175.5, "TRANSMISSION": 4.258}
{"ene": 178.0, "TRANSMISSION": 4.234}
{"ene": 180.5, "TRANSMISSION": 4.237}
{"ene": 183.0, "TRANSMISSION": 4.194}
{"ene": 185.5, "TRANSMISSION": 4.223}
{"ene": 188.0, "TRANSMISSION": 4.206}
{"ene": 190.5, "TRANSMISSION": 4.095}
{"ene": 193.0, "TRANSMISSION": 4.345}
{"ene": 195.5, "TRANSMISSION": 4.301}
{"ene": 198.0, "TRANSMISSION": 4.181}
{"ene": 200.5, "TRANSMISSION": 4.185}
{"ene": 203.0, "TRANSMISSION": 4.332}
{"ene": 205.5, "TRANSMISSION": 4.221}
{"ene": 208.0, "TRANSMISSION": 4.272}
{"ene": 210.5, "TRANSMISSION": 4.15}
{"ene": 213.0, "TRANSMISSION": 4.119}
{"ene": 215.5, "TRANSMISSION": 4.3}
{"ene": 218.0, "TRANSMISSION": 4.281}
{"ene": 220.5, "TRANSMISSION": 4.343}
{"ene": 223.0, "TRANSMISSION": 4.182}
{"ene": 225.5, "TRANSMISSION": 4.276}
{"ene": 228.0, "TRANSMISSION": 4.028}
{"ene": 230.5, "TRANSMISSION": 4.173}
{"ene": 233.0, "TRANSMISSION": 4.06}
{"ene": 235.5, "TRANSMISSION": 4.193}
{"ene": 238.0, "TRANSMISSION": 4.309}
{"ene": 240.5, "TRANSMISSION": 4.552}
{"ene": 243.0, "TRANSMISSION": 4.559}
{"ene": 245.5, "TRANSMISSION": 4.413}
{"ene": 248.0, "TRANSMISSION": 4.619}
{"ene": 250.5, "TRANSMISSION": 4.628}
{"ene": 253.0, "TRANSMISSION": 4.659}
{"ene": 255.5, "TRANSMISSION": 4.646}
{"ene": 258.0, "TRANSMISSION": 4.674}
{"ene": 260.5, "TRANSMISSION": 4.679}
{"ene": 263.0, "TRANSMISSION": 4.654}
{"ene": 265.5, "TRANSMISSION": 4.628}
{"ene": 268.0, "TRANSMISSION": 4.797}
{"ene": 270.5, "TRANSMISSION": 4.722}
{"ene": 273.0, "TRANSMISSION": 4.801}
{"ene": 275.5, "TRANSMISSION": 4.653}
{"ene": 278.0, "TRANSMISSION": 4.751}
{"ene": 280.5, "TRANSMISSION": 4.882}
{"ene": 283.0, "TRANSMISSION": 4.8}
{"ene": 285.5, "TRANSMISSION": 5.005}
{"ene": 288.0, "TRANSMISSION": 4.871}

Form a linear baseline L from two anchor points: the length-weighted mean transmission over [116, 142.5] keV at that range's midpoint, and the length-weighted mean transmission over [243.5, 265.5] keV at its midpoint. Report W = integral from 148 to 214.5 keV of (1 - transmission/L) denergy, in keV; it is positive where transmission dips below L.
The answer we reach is 7.9 keV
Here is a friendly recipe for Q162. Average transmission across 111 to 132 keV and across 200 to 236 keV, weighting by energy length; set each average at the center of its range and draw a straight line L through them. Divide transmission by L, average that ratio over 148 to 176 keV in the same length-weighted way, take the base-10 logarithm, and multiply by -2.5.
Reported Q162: 0.11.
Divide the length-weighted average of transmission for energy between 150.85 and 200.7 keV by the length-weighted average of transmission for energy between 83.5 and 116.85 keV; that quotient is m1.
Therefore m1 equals 0.9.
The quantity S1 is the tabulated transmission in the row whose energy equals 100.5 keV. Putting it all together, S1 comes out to 4.735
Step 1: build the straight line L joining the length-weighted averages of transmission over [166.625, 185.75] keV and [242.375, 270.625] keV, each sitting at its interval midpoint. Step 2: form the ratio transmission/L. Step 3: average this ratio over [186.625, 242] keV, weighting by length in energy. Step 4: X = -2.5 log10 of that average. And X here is 0.042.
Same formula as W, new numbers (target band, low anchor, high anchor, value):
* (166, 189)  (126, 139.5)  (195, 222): 1.6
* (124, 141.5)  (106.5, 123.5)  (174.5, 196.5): -1.0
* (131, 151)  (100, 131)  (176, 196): 0.4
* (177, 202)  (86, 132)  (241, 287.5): 2.9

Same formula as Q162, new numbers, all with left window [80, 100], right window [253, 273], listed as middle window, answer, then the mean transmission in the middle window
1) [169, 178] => 0.14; 4.2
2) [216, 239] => 0.12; 4.21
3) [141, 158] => 0.12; 4.26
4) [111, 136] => -0.03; 4.94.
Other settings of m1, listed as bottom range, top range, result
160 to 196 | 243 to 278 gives 1.10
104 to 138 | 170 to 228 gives 0.87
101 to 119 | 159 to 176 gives 0.88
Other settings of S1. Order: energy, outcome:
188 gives 4.206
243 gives 4.559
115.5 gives 4.821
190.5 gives 4.095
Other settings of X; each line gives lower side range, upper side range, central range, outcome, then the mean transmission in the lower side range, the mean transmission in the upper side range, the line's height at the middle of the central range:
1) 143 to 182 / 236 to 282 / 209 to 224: 0.06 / 4.22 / 4.64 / 4.46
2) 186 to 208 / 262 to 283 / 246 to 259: -0.01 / 4.24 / 4.74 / 4.61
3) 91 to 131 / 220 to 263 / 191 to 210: 0.07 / 4.85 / 4.42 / 4.55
